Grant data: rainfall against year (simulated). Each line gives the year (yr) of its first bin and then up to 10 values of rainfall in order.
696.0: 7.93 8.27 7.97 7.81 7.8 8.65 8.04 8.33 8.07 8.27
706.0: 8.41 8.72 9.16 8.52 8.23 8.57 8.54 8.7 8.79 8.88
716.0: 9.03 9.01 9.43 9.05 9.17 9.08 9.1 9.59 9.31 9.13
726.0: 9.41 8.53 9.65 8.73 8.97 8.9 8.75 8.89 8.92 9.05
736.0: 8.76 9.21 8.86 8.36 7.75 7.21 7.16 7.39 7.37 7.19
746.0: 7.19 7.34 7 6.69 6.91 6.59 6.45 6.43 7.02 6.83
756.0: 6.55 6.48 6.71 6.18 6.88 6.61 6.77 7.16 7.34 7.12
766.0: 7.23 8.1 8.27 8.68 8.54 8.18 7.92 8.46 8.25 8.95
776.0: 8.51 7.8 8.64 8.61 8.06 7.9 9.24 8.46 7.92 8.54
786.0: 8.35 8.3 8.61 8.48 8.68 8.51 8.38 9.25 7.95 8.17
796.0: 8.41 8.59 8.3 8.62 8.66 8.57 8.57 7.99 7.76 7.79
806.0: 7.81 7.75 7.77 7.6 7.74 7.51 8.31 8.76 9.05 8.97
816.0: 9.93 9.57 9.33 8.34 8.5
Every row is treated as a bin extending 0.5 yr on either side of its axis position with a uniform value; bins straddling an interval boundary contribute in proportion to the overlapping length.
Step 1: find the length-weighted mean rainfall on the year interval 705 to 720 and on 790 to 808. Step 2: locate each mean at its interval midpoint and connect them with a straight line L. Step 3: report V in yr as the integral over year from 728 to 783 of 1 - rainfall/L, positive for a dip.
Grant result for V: 4.87 yr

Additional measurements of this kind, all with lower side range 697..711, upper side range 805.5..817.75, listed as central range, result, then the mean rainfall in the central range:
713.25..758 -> 0.92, 8.17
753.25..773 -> 2.50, 7.31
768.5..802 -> -0.20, 8.44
